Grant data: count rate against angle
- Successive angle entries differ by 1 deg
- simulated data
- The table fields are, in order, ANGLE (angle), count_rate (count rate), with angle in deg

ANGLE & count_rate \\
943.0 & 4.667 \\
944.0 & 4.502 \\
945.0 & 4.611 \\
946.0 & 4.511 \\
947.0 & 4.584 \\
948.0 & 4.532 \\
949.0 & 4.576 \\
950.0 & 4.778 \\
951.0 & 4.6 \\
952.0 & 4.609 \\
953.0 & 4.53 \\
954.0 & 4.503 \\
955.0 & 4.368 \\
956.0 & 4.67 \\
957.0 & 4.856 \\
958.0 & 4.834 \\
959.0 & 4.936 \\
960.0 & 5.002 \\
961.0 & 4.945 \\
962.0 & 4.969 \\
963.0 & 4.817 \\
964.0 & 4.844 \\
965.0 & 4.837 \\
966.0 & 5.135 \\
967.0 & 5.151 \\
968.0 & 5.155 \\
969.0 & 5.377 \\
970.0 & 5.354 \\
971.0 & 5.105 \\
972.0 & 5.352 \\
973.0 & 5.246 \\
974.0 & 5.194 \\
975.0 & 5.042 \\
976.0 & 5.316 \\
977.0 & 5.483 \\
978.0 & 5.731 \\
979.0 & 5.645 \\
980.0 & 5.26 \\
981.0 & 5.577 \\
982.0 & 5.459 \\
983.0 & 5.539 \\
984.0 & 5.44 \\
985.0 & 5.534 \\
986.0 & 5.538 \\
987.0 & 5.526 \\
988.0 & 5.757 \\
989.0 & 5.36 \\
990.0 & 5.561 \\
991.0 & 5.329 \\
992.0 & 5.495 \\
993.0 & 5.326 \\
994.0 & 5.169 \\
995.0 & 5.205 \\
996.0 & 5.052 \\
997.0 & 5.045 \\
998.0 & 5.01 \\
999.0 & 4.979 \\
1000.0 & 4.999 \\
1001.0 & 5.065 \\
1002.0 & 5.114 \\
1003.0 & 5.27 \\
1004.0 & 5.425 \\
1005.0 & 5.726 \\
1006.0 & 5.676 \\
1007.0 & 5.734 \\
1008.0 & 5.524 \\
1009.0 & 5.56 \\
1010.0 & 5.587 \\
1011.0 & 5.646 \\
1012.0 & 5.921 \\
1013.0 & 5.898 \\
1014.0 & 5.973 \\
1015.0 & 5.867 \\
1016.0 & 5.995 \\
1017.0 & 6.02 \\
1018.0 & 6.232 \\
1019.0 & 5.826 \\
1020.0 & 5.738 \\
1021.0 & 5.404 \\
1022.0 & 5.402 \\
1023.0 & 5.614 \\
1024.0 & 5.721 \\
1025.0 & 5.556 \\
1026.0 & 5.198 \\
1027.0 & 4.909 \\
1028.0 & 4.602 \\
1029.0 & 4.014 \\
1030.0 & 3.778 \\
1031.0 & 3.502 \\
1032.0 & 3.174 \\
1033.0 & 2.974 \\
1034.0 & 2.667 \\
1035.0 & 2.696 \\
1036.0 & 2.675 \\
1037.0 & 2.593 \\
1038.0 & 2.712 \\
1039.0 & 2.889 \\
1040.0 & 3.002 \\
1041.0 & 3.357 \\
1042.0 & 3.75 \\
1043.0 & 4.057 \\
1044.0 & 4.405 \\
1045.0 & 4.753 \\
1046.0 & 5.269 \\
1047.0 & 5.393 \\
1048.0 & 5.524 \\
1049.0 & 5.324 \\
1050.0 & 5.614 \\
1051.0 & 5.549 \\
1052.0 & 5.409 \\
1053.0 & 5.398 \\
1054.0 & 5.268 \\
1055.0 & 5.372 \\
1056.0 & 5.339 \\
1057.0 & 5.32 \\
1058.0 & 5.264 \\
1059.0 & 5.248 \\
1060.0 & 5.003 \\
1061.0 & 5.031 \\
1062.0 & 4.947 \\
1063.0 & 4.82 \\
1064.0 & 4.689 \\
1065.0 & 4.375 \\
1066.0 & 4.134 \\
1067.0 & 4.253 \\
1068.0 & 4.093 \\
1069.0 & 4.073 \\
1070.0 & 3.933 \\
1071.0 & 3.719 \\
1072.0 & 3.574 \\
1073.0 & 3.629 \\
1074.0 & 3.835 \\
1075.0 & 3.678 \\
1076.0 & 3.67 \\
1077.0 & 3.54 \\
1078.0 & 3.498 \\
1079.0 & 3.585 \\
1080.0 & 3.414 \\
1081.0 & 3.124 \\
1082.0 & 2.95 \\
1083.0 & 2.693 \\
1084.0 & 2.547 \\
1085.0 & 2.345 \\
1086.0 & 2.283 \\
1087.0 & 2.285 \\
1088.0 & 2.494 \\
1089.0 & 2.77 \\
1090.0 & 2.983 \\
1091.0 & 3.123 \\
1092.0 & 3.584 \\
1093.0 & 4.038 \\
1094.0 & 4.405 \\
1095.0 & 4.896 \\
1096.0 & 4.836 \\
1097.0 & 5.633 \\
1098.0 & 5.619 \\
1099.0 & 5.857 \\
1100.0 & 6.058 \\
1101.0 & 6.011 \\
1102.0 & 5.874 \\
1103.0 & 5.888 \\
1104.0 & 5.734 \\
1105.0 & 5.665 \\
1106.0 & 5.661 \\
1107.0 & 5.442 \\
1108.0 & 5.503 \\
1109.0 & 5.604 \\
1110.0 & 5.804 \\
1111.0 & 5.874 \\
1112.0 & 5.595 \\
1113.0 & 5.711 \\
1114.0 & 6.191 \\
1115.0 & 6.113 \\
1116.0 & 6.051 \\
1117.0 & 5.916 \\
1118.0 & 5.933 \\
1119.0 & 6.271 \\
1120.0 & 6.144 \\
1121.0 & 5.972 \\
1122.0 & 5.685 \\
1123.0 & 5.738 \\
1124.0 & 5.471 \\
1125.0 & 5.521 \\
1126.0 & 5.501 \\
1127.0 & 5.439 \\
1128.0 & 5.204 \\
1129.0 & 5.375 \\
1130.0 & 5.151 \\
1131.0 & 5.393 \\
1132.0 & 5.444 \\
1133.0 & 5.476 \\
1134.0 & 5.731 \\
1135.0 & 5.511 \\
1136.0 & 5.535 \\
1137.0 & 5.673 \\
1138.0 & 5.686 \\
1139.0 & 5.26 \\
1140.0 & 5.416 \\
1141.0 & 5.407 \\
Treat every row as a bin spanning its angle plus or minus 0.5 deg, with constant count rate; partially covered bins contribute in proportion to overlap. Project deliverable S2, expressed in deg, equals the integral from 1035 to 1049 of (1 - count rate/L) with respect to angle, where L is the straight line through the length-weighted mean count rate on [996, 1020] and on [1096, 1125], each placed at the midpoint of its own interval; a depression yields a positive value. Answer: 4.4 deg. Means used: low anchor 5.56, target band 3.88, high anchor 5.8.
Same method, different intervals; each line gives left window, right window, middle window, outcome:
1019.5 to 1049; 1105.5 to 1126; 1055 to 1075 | 1.2 deg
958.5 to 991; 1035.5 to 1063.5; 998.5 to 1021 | -2.9 deg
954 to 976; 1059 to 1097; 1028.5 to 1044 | 3.6 deg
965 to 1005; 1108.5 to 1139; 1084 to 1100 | 5.0 deg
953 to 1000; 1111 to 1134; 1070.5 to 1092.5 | 9.5 deg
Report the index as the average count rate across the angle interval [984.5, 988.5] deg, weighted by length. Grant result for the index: 5.59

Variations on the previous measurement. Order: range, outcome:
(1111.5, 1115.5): 5.9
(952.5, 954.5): 4.52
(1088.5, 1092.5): 3.12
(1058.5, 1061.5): 5.09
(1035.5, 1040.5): 2.77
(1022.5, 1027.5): 5.4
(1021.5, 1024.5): 5.58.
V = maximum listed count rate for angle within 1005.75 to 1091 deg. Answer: 6.232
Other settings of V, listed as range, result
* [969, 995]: 5.757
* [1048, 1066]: 5.614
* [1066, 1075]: 4.253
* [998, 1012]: 5.921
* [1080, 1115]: 6.191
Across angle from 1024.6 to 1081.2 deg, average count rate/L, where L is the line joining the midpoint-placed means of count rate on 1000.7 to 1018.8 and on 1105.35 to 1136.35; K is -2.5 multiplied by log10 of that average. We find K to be 0.32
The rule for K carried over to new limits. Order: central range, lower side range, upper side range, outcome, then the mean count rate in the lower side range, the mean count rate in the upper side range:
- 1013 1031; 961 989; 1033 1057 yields -0.16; 5.3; 4.3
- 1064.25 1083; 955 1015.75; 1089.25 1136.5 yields 0.41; 5.31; 5.44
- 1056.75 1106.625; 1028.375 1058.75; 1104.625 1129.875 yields 0.19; 4.24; 5.73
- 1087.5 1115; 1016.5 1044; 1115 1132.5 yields 0.05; 4.23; 5.67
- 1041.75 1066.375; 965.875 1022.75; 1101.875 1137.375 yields 0.11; 5.46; 5.69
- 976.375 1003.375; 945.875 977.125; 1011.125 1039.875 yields -0.12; 4.91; 4.62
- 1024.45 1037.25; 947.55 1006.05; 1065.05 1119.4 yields 0.28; 5.15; 4.48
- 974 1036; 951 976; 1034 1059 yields -0.11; 4.95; 4.44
